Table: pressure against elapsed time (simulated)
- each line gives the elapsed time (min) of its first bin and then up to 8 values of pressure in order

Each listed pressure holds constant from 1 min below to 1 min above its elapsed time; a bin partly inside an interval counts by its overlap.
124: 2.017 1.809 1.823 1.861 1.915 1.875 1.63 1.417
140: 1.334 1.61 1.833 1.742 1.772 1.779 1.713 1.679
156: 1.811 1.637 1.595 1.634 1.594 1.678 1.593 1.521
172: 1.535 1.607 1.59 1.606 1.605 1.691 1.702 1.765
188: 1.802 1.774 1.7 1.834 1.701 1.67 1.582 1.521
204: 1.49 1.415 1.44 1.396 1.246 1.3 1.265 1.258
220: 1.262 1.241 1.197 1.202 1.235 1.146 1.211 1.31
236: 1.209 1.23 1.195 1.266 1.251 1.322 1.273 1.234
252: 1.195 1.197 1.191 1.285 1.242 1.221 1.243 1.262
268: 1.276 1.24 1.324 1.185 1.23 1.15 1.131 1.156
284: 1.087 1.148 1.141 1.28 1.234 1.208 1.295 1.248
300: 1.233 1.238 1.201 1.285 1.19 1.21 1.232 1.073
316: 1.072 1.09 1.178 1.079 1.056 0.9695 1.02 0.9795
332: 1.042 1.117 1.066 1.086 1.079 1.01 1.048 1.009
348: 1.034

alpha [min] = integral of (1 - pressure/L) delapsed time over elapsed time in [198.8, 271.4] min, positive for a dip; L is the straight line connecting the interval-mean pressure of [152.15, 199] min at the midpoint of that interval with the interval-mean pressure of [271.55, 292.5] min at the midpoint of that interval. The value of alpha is 5.9 min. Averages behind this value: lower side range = 1.67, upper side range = 1.18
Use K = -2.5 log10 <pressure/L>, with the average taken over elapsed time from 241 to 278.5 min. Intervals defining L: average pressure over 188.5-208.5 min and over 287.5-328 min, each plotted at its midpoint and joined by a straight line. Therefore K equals 0.10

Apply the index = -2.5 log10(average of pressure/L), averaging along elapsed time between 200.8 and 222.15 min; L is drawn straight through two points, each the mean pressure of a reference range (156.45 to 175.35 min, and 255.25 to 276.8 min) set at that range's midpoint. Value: 0.068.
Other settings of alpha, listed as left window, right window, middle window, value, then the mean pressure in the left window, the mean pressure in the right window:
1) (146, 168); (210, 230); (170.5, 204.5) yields -4.32 min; 1.69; 1.25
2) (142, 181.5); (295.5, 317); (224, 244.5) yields 2.97 min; 1.66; 1.2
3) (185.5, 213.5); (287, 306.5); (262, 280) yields 1.31 min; 1.59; 1.24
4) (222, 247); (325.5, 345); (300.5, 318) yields -1.46 min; 1.23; 1.04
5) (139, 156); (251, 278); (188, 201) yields -1.81 min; 1.69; 1.23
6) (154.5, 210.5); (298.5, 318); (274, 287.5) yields 1.39 min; 1.63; 1.19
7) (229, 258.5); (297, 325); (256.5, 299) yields -0.58 min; 1.23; 1.17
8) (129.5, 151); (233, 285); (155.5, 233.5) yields -1.12 min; 1.7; 1.23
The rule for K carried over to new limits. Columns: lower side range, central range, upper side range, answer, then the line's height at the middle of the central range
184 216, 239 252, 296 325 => 0.13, 1.41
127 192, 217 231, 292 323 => 0.20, 1.47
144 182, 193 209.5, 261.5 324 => -0.04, 1.52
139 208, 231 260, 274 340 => 0.11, 1.38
